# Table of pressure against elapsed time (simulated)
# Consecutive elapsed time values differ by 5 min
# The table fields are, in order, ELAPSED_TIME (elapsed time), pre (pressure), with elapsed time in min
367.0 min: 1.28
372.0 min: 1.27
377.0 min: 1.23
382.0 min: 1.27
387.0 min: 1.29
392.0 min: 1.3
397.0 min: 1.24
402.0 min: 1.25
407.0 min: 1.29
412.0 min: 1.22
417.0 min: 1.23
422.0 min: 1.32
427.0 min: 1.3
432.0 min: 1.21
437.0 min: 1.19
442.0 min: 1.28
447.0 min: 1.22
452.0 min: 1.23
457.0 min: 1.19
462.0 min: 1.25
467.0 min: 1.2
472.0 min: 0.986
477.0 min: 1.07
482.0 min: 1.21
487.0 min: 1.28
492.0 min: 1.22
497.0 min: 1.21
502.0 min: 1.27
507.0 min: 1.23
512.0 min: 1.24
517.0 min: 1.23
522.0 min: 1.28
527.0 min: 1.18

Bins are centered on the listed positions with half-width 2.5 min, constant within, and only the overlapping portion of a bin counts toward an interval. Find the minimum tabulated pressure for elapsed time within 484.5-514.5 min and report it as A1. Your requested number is 1.21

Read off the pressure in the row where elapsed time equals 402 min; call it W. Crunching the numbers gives 1.25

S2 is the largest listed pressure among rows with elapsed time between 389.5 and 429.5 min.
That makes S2 1.32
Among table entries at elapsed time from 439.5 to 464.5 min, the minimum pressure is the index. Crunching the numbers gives 1.19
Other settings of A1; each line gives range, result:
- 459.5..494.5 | 0.986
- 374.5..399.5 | 1.23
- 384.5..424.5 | 1.22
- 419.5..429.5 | 1.3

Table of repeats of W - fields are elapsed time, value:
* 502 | 1.27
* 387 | 1.29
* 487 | 1.28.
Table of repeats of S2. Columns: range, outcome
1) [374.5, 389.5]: 1.29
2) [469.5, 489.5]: 1.28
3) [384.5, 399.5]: 1.3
